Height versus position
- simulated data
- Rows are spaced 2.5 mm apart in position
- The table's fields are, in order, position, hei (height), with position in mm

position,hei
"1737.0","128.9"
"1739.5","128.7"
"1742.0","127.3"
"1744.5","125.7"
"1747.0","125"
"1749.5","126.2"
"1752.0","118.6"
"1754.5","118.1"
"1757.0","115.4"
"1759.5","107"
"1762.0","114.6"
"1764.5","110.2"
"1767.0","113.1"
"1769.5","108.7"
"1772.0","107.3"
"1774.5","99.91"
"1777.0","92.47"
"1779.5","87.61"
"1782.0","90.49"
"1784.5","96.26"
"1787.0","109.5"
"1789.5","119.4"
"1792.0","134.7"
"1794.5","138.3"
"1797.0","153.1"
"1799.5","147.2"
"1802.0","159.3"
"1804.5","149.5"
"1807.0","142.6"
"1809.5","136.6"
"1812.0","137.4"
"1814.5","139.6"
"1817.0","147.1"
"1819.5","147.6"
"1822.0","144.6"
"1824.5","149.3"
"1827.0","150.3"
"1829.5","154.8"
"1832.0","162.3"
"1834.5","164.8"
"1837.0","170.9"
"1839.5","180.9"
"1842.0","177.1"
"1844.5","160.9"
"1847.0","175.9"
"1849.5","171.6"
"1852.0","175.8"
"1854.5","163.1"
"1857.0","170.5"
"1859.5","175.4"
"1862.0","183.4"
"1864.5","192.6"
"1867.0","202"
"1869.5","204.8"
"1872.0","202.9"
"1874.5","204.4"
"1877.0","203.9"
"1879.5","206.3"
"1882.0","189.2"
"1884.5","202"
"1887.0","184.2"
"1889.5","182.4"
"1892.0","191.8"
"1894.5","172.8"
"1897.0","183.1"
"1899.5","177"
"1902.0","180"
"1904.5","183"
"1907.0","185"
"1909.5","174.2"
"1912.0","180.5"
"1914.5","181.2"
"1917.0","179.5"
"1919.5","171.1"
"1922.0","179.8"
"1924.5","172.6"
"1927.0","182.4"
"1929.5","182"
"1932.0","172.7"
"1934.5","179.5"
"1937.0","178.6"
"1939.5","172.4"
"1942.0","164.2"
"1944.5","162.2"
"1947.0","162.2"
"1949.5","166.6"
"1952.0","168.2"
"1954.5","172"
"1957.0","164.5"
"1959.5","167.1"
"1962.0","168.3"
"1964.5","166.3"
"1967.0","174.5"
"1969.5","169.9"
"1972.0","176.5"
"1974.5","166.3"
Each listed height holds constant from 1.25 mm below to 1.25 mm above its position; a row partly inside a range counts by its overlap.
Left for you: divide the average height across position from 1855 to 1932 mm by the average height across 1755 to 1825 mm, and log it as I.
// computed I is 1.5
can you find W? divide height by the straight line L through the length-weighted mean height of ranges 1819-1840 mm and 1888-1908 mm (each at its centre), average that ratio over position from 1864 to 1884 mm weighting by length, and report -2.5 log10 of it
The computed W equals -0.16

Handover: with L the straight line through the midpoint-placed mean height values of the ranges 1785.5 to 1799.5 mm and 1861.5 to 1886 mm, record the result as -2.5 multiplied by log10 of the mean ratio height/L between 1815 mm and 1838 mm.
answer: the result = 0.04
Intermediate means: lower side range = 132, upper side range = 199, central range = 154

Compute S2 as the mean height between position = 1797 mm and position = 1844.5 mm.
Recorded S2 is 154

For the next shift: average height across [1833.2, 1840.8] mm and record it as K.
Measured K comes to 172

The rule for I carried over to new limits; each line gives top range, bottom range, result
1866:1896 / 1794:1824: 1.34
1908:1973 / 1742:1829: 1.37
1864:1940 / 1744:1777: 1.64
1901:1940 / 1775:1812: 1.42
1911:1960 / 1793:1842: 1.14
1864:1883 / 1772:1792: 1.97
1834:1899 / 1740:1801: 1.58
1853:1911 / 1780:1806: 1.46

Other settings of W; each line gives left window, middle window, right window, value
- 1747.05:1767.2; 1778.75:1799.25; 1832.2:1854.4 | 0.16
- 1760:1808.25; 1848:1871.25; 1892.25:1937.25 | -0.18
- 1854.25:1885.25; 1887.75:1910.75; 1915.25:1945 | 0.02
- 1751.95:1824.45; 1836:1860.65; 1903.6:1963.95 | -0.19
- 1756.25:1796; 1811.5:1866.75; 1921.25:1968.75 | -0.23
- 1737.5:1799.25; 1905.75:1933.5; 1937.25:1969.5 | -0.13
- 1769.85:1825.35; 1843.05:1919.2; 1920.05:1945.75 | -0.18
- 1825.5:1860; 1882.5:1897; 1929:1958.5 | -0.11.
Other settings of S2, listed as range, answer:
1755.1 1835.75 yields 129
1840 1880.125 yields 185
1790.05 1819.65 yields 144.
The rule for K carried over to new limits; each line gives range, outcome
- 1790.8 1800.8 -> 143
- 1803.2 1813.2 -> 142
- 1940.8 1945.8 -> 163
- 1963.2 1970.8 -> 170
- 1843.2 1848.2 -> 168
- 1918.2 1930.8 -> 178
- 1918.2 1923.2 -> 175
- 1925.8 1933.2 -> 179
